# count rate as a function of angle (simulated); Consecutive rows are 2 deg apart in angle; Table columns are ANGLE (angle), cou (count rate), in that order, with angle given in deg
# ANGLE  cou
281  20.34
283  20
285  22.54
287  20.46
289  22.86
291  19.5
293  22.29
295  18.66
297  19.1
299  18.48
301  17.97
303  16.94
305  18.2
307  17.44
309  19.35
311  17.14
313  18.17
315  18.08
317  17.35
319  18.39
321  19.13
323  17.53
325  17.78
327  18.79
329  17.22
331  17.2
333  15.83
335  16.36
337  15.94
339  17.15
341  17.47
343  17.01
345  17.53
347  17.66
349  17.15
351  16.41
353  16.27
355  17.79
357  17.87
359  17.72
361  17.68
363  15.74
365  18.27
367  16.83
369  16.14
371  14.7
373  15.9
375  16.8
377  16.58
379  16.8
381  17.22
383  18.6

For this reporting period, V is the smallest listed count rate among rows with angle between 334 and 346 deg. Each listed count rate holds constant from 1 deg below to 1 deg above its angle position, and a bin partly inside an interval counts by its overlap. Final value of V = 15.94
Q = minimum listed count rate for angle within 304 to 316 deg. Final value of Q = 17.14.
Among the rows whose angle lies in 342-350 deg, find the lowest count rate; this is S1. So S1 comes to 17.01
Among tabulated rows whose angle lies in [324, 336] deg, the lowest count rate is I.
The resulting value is 15.83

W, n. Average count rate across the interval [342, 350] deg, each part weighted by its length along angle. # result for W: 17.3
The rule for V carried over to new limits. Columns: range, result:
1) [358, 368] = 15.74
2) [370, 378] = 14.7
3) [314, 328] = 17.35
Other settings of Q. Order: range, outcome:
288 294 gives 19.5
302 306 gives 16.94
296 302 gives 17.97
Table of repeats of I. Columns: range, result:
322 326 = 17.53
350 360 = 16.27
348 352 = 16.41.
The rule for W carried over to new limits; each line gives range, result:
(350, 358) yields 17.1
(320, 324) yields 18.3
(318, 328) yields 18.3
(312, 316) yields 18.1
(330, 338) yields 16.3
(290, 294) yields 20.9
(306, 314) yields 18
